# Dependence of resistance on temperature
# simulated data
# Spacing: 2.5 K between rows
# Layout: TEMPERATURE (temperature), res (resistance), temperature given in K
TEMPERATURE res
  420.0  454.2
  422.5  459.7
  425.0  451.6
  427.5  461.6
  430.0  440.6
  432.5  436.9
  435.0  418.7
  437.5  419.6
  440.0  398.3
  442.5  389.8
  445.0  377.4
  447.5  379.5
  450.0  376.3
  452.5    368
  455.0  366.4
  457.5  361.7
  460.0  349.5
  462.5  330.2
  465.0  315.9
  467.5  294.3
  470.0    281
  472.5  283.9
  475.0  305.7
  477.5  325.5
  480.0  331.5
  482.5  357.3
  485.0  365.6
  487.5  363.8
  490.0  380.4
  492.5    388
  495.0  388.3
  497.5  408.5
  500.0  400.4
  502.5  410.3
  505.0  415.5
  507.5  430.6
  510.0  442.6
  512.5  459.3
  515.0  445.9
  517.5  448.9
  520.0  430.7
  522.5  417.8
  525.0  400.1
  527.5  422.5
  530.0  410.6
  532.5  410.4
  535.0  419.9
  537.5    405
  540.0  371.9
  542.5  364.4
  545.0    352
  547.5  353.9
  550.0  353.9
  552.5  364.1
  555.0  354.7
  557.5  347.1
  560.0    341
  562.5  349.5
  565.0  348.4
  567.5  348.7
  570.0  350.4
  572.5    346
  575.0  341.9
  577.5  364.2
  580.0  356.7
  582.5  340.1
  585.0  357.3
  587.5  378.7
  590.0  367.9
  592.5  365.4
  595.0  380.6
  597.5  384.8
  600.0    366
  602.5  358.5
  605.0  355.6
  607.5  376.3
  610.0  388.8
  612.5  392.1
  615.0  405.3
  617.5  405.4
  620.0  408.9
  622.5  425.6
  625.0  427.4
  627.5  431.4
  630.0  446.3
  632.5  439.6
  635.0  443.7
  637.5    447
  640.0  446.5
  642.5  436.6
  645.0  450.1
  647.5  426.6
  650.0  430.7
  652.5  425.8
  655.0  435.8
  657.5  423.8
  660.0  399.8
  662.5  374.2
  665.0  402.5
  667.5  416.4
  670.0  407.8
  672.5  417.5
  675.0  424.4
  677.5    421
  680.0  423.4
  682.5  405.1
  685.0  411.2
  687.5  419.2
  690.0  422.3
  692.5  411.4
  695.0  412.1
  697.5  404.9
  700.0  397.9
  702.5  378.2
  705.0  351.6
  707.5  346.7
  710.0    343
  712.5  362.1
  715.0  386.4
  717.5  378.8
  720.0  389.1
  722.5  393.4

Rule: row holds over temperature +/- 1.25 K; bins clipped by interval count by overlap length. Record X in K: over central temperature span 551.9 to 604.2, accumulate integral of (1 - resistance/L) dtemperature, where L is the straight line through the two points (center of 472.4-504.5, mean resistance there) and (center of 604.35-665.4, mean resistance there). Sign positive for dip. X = 5.35 K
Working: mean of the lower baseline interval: 366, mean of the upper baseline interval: 419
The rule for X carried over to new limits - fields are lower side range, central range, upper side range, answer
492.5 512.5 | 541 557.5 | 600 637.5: 2.2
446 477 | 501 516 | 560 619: -3.8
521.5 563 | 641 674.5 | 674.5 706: -1.6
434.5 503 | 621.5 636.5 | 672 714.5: -1.9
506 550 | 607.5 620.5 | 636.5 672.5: 0.7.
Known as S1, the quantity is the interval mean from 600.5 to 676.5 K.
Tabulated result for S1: 415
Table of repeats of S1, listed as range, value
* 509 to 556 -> 402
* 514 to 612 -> 375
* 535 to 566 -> 361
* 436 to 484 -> 348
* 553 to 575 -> 348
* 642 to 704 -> 415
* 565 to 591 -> 355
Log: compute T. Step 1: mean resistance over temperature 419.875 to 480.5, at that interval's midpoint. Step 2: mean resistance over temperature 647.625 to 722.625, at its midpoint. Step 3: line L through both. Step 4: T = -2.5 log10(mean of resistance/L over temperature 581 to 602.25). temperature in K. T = 0.07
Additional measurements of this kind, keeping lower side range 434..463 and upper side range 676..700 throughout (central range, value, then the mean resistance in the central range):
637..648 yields -0.09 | 442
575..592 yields 0.11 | 360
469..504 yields 0.08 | 357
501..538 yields -0.10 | 425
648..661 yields -0.04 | 424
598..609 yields 0.10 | 366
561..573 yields 0.14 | 349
